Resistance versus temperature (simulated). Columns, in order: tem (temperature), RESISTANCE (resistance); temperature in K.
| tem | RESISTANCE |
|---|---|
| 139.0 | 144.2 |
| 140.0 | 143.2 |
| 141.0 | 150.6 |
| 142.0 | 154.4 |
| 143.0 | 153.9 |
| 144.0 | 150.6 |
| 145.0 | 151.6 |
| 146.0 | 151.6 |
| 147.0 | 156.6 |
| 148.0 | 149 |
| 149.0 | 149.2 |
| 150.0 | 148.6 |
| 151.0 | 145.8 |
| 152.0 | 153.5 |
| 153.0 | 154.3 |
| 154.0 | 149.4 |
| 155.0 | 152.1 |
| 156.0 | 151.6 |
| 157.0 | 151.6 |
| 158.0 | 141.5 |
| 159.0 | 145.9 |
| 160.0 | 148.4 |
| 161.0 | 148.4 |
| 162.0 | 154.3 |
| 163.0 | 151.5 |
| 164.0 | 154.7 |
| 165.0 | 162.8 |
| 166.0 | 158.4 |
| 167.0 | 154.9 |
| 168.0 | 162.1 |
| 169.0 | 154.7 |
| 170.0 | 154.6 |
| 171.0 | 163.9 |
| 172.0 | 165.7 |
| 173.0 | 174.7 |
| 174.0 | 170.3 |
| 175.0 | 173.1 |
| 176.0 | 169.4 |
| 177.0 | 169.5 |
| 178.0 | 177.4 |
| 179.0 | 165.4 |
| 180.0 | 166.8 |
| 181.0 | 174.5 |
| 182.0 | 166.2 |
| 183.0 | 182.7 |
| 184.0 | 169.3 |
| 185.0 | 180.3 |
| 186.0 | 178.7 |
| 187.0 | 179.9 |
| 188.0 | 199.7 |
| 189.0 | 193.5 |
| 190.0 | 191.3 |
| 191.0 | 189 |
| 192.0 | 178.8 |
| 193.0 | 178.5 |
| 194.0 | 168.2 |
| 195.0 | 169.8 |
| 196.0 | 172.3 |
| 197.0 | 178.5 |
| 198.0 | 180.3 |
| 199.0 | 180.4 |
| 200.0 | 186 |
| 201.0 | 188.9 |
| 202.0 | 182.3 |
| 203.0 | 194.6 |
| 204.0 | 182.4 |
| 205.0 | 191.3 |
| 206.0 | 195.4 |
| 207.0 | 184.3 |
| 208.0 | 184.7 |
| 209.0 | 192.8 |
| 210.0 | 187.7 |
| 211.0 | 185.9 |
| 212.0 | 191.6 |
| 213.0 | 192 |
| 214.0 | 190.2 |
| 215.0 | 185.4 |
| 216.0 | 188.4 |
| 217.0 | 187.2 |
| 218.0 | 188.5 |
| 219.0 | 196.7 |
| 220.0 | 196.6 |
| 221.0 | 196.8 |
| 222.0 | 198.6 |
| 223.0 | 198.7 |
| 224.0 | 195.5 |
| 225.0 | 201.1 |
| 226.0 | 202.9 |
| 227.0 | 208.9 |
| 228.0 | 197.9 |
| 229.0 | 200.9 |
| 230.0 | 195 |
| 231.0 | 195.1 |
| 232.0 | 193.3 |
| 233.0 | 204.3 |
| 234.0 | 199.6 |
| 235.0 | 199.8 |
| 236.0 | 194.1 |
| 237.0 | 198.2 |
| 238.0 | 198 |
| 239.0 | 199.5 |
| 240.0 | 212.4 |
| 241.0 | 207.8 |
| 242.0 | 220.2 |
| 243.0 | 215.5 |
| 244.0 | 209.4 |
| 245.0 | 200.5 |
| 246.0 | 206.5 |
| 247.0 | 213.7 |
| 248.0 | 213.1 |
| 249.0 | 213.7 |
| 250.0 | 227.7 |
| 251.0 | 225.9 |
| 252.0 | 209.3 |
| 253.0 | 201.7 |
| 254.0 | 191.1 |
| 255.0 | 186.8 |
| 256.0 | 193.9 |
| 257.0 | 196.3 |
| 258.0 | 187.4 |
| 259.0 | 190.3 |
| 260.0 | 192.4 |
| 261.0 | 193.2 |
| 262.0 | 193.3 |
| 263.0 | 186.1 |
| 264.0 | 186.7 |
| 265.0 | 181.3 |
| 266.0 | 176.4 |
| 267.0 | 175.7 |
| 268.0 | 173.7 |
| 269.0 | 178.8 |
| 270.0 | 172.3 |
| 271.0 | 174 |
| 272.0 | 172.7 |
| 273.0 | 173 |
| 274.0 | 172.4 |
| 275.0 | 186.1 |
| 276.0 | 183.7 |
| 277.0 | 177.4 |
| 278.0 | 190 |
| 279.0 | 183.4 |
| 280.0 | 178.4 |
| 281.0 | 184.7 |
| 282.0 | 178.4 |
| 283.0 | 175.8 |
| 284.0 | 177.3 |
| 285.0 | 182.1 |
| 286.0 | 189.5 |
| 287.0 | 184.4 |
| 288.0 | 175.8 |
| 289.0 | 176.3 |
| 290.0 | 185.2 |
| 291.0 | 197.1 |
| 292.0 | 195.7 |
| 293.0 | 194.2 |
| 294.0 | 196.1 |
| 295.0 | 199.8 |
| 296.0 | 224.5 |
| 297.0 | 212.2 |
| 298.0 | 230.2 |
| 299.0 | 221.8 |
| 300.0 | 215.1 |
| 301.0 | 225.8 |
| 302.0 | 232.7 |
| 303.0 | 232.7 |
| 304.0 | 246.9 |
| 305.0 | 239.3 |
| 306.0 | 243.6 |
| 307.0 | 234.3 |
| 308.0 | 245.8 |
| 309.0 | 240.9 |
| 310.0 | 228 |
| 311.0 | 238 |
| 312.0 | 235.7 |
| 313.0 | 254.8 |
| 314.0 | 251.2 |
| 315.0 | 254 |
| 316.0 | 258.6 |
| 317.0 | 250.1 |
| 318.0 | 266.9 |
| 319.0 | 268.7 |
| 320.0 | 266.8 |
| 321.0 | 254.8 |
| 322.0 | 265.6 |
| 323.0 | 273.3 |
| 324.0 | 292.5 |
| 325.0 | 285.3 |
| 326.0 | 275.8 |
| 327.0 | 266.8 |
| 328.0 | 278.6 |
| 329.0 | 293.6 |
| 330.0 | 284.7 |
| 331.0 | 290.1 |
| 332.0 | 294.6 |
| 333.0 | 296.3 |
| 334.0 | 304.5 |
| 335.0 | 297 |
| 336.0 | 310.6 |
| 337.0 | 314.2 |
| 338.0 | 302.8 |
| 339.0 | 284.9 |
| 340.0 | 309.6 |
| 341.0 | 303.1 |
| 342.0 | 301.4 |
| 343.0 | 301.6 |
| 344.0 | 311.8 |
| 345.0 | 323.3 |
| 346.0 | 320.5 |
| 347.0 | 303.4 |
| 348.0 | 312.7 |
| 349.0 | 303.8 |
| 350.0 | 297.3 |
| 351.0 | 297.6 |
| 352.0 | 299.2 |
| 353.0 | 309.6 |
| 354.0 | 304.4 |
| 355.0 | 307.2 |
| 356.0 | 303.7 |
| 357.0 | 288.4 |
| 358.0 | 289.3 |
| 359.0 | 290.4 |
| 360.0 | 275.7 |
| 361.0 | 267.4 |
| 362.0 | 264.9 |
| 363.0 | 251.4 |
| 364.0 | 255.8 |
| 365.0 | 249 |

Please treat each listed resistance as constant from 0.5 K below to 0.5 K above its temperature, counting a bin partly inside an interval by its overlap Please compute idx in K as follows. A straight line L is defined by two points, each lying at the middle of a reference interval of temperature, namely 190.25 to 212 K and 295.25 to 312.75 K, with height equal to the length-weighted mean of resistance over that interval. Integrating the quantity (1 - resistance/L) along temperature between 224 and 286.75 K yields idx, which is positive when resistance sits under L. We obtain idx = 4.5 K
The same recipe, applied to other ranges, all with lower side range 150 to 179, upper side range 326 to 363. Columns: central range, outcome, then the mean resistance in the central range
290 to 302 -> 2.3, 210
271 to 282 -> 2.9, 180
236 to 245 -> 0.4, 206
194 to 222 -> 0.6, 187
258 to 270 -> 2.6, 184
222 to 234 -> 0.4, 199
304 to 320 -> 1.4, 248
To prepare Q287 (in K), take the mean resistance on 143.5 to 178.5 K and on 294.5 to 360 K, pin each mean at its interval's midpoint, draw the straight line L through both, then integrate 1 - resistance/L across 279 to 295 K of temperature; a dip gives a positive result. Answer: 3.9 K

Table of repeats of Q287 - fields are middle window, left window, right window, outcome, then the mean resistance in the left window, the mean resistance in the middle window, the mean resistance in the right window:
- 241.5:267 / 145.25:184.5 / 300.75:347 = 2.6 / 159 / 200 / 273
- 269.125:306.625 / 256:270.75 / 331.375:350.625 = 4.4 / 185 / 197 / 305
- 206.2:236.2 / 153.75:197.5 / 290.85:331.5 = -0.2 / 167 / 194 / 246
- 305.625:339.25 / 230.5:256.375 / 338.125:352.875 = 1.5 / 205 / 271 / 305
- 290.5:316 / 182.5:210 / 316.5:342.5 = 3.6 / 184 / 228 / 286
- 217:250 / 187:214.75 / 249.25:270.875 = -2.4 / 185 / 202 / 191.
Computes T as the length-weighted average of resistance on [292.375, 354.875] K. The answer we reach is 269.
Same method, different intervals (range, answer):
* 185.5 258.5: 195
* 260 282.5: 181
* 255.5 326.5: 212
